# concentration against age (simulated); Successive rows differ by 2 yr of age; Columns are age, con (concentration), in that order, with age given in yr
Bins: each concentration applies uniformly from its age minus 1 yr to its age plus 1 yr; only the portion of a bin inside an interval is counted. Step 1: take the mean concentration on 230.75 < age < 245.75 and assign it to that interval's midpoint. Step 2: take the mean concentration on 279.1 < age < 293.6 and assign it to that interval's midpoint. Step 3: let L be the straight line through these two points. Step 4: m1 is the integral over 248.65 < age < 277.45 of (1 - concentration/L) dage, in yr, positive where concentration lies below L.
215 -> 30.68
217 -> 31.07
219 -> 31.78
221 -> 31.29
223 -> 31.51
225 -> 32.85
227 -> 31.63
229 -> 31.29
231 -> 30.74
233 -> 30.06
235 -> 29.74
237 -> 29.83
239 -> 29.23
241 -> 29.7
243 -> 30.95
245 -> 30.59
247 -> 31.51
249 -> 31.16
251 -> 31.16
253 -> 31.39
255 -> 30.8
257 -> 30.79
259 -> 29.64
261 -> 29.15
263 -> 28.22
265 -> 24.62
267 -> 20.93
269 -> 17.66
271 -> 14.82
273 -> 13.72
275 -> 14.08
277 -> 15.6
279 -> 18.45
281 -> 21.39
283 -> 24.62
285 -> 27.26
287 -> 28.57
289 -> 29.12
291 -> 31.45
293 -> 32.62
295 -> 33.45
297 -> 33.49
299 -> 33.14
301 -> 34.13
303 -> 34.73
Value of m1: 4.4 yr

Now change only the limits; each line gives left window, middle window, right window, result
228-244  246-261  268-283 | -4.01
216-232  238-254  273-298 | -0.77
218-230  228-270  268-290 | -3.83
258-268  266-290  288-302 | 7.32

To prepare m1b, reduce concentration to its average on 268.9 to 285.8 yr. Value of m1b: 18.6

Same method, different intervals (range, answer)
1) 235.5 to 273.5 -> 27.4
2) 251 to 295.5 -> 25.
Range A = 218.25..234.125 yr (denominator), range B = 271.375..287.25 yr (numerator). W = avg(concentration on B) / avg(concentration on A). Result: 0.6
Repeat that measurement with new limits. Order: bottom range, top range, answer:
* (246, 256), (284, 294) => 0.96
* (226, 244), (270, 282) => 0.54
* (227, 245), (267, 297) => 0.77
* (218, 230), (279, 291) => 0.82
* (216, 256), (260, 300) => 0.80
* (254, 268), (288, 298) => 1.15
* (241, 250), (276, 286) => 0.69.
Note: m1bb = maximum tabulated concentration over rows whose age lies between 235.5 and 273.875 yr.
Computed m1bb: 31.51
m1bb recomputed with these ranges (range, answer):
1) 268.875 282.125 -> 21.39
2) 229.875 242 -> 30.74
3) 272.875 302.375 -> 34.13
